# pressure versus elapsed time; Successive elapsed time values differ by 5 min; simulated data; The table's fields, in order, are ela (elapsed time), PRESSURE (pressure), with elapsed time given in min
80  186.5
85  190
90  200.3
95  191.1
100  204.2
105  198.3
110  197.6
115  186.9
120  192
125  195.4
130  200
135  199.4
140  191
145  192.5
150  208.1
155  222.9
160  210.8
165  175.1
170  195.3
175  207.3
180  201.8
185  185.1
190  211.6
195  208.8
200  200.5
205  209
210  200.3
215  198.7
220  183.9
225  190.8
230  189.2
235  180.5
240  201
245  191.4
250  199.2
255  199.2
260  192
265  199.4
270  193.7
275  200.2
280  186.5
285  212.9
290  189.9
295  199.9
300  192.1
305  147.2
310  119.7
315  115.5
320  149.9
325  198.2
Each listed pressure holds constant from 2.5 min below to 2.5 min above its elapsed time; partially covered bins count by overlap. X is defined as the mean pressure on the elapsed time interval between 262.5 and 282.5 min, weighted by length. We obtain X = 195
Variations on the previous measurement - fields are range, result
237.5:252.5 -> 197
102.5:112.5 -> 198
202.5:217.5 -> 203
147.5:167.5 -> 204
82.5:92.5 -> 195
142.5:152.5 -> 200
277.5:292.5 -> 196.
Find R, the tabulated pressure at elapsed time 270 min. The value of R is 193.7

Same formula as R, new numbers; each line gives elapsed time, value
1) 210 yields 200.3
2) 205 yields 209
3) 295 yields 199.9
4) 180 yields 201.8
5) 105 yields 198.3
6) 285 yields 212.9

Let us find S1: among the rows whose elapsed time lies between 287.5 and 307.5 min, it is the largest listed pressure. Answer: 199.9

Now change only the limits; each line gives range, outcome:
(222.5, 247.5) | 201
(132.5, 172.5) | 222.9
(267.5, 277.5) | 200.2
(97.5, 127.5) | 204.2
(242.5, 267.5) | 199.4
